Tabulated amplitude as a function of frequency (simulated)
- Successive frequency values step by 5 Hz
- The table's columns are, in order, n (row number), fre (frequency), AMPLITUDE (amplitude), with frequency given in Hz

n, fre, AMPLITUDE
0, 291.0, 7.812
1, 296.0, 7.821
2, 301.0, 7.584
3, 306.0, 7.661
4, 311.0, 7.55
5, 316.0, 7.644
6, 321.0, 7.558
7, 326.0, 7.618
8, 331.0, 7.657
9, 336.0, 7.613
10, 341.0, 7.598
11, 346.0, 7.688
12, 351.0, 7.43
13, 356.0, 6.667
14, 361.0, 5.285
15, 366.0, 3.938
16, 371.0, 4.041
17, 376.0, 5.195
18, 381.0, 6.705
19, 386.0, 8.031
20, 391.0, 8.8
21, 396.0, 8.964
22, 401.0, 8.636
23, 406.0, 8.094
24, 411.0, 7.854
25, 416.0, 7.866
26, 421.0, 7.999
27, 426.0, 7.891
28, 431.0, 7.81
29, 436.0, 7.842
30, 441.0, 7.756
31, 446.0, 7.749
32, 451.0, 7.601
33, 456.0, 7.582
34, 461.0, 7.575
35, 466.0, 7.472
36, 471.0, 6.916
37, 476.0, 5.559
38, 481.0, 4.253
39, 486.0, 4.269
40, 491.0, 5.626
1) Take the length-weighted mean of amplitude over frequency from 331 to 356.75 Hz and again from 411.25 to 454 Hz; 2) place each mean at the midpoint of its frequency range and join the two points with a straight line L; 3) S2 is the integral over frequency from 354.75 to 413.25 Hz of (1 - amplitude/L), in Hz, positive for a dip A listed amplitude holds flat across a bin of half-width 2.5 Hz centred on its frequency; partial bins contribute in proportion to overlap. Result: 6.04 Hz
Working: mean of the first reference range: 7.47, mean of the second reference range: 7.81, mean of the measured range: 6.85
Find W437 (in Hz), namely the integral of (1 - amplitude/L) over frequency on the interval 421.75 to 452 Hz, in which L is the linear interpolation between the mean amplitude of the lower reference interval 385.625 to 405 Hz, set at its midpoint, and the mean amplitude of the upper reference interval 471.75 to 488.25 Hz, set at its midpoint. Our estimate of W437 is -4.4 Hz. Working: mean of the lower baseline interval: 8.63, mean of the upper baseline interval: 4.94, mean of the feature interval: 7.8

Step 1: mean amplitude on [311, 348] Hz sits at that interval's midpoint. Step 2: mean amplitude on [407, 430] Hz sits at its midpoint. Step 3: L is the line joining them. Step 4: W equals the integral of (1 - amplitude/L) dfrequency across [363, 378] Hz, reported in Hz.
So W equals 6.5 Hz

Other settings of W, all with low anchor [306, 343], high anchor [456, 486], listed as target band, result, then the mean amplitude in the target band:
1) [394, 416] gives -4.6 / 8.31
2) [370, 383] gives 3.1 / 5.41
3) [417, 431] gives -2.5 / 7.91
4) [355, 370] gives 4.6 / 5.03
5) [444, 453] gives -1.6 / 7.68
